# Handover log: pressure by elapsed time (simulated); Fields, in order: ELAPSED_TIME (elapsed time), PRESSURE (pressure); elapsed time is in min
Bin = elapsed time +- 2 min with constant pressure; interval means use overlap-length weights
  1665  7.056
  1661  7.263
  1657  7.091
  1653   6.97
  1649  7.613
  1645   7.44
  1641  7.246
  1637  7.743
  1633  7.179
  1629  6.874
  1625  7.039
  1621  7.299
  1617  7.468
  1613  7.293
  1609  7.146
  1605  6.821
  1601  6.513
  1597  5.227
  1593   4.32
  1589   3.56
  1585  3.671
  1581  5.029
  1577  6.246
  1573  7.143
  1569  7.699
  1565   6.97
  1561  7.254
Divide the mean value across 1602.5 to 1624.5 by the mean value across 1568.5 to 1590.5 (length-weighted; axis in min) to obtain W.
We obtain 1.3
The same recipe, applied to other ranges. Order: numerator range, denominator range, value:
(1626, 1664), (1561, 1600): 1.28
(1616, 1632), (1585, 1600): 1.62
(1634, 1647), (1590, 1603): 1.43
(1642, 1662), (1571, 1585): 1.26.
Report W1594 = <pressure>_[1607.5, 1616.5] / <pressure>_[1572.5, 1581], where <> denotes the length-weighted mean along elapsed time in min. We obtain 1.17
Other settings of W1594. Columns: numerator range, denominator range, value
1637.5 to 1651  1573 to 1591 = 1.52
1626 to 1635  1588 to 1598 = 1.61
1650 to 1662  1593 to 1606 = 1.22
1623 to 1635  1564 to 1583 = 1.07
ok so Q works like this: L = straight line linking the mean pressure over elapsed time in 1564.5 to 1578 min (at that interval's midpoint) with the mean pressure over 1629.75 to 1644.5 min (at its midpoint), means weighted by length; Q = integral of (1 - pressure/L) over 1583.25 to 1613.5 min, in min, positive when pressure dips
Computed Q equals 7.1 min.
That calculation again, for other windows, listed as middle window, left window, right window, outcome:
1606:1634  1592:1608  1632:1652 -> -2.4 min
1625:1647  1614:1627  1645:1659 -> 0.0 min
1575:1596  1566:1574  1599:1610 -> 7.5 min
